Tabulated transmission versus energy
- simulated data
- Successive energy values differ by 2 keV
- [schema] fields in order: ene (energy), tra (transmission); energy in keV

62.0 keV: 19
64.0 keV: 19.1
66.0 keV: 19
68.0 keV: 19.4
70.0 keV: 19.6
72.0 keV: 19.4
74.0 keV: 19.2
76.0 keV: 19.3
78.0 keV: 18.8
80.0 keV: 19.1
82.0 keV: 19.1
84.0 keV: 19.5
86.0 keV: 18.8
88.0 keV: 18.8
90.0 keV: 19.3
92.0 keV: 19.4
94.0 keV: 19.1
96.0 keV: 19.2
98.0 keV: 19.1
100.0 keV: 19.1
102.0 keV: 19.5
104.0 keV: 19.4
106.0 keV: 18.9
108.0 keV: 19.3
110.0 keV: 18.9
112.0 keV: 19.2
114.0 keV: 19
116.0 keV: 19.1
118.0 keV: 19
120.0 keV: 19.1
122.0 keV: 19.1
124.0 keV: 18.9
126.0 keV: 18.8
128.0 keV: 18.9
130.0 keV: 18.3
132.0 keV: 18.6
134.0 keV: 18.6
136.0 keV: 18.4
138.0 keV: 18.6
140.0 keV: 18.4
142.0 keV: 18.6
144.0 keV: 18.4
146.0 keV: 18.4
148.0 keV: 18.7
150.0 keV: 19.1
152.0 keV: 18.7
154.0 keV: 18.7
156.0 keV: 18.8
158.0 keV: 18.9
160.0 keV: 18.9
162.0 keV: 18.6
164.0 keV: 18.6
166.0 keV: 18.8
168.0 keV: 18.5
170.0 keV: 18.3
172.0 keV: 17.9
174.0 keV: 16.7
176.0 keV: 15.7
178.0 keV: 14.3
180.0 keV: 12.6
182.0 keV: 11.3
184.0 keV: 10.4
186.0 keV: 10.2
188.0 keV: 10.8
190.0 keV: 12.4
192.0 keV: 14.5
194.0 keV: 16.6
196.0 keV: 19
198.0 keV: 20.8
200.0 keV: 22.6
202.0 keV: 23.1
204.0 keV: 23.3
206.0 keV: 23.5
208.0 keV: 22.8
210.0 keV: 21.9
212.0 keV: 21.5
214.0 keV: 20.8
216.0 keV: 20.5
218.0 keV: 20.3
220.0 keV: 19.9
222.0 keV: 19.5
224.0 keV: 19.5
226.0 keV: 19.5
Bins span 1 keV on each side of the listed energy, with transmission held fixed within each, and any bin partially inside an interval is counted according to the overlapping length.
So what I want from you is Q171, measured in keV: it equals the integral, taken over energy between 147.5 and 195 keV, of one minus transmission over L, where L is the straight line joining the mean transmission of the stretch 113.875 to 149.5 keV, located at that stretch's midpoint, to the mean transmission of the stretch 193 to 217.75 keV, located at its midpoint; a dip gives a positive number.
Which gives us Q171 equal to 9.2 keV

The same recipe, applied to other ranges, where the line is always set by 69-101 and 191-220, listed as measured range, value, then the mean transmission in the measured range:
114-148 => 1.8 keV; 18.7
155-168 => 0.9 keV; 18.7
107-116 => 0.2 keV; 19.1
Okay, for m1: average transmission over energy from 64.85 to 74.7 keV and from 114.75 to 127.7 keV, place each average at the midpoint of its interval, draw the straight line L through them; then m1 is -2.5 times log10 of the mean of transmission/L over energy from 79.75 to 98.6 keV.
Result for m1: 0.00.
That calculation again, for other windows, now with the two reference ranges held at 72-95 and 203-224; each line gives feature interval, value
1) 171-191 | 0.49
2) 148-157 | 0.08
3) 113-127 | 0.04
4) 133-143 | 0.09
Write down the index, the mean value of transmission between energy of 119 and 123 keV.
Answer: 19.1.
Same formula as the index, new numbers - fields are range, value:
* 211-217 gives 20.9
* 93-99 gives 19.1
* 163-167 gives 18.7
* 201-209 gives 23.2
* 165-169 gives 18.6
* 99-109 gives 19.2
